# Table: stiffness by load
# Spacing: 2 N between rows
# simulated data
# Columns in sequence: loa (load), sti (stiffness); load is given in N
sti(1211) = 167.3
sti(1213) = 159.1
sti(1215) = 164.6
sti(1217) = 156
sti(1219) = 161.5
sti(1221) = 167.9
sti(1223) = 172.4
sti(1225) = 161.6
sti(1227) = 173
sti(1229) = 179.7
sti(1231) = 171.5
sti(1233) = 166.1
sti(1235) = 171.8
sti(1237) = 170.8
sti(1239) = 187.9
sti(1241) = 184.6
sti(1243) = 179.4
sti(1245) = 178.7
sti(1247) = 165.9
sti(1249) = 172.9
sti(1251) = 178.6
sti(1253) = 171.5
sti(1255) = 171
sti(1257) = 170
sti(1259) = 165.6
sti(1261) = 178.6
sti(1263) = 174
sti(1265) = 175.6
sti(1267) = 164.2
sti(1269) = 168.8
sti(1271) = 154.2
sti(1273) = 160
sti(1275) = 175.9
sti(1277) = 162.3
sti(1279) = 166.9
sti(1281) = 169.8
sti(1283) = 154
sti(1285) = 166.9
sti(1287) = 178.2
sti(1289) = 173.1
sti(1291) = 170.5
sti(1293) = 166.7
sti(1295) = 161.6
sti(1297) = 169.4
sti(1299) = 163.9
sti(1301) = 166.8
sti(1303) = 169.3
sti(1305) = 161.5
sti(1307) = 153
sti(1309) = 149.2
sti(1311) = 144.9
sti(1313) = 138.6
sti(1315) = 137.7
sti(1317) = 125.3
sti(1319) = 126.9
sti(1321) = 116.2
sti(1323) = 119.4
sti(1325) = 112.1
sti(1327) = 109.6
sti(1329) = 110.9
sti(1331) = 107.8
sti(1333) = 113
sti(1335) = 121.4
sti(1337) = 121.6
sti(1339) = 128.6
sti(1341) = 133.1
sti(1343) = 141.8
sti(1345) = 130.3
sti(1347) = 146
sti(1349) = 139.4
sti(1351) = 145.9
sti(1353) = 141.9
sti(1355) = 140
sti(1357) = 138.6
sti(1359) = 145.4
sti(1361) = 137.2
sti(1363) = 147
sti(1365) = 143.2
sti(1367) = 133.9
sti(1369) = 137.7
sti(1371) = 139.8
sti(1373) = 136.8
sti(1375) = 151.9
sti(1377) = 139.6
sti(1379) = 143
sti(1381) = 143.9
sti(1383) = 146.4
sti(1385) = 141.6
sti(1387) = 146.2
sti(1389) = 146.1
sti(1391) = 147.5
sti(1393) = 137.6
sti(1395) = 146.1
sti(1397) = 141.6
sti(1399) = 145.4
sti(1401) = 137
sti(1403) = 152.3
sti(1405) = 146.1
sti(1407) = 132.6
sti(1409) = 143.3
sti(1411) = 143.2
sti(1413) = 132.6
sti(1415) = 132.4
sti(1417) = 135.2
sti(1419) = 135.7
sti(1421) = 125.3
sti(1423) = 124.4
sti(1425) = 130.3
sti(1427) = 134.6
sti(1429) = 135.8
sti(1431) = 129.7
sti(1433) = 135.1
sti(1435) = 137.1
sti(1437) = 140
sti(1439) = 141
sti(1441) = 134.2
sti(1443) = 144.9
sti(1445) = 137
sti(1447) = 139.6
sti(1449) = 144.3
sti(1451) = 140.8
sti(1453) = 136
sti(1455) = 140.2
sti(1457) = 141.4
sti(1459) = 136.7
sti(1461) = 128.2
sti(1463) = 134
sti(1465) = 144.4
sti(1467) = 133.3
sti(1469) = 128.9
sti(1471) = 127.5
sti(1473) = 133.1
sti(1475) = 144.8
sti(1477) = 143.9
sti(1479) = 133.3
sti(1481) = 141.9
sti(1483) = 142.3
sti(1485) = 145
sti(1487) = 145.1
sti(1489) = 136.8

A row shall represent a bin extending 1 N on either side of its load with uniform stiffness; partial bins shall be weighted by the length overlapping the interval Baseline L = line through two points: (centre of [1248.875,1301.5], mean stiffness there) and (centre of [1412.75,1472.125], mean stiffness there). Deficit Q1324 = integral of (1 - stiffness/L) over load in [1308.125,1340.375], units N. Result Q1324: 7.1 N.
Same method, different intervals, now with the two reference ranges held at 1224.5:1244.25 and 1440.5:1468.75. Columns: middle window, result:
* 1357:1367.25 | 0.80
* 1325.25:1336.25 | 3.19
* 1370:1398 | 1.20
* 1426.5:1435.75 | 0.50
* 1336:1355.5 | 2.43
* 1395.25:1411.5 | 0.42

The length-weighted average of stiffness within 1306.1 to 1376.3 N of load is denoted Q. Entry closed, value 133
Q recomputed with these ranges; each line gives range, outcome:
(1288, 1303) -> 168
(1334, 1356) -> 135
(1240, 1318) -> 165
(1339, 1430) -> 140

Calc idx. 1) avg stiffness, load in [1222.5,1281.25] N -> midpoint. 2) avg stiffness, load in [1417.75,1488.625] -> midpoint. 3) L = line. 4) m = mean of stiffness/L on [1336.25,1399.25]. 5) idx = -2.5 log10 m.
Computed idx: 0.08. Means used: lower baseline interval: 171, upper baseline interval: 137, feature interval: 141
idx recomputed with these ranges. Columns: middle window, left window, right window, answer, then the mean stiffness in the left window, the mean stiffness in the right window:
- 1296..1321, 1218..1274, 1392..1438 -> 0.068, 171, 137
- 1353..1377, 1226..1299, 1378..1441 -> 0.056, 171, 139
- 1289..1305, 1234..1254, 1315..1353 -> -0.142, 176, 126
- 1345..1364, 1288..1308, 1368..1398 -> 0.066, 166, 143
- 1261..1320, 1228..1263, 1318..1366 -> -0.048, 174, 130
